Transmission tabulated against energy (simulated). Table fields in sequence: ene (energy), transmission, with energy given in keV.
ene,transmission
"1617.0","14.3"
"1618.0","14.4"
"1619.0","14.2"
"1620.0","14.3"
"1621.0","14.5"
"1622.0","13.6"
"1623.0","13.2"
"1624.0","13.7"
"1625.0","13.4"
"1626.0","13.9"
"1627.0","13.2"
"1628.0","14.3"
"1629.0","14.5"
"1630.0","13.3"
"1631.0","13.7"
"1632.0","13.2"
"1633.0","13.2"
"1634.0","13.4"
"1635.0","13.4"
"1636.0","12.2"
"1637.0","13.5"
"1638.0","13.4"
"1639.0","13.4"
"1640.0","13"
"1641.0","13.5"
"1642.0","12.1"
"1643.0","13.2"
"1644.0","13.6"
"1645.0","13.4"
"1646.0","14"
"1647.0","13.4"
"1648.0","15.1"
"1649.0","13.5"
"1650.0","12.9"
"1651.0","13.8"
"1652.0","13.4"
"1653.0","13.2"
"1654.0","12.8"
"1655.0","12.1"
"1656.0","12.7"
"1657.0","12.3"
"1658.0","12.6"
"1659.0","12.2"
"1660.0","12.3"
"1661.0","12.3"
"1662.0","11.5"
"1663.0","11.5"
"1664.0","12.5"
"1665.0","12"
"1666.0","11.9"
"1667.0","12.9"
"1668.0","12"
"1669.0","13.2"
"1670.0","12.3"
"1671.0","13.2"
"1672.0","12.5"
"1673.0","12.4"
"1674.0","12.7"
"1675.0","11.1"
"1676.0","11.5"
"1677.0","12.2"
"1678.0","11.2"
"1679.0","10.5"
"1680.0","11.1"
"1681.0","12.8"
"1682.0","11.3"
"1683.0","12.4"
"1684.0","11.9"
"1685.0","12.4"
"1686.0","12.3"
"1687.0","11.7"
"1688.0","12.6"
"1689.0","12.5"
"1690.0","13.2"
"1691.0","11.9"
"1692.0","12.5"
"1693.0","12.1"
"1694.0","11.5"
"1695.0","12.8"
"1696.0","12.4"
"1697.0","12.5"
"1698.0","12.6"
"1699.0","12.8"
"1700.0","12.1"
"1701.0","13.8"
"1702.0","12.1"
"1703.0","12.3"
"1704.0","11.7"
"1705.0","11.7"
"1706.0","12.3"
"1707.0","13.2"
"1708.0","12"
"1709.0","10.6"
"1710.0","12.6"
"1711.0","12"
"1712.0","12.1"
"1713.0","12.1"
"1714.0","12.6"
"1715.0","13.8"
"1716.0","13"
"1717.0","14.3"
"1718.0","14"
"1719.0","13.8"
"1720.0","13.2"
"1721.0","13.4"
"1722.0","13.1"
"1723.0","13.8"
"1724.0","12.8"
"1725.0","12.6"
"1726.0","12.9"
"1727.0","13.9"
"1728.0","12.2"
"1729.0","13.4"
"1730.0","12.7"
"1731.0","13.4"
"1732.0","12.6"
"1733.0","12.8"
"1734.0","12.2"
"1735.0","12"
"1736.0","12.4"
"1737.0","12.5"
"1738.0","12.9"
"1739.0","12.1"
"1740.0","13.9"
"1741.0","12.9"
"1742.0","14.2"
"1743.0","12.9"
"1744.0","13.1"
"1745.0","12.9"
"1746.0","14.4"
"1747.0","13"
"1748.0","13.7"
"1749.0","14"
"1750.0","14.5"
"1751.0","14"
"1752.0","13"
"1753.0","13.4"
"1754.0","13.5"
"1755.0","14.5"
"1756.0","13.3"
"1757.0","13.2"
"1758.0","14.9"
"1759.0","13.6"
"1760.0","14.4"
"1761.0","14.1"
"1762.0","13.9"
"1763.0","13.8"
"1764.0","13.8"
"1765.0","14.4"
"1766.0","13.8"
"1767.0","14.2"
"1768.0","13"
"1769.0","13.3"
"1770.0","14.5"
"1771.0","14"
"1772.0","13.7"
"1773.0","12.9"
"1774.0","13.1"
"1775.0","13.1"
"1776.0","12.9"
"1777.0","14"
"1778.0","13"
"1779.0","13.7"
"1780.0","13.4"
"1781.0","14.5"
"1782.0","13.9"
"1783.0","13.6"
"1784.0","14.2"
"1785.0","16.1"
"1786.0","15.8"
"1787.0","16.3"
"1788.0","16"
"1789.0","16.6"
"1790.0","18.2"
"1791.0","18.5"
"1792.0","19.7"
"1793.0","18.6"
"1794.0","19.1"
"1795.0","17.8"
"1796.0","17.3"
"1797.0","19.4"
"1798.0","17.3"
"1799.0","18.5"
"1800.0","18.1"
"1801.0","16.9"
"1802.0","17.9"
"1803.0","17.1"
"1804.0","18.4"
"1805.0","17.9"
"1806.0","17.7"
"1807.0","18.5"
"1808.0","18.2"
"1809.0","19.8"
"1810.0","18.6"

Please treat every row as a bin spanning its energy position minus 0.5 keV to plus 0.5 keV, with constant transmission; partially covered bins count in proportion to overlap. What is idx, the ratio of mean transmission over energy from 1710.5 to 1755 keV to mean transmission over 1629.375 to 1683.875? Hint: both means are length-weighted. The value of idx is 1.0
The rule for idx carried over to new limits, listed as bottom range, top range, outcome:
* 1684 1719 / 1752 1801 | 1.21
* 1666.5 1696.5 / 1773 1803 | 1.32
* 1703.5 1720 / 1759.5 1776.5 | 1.08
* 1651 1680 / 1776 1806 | 1.35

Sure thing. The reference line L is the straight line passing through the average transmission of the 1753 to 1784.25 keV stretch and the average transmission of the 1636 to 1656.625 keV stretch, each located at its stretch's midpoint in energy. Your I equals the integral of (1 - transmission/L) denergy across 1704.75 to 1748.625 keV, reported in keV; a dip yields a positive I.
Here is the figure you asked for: 2.1 keV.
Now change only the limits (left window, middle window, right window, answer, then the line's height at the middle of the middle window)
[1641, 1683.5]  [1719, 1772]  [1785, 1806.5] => 7.9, 15.8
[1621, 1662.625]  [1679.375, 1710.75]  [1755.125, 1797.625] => 3.7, 13.9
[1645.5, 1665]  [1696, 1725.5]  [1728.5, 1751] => 0.7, 13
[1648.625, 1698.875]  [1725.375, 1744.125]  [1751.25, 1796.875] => 1.2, 13.8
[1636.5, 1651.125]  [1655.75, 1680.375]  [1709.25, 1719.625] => 2.2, 13.3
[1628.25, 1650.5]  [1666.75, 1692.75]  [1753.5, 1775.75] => 2.6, 13.5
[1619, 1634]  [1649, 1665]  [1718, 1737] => 1.1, 13.5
